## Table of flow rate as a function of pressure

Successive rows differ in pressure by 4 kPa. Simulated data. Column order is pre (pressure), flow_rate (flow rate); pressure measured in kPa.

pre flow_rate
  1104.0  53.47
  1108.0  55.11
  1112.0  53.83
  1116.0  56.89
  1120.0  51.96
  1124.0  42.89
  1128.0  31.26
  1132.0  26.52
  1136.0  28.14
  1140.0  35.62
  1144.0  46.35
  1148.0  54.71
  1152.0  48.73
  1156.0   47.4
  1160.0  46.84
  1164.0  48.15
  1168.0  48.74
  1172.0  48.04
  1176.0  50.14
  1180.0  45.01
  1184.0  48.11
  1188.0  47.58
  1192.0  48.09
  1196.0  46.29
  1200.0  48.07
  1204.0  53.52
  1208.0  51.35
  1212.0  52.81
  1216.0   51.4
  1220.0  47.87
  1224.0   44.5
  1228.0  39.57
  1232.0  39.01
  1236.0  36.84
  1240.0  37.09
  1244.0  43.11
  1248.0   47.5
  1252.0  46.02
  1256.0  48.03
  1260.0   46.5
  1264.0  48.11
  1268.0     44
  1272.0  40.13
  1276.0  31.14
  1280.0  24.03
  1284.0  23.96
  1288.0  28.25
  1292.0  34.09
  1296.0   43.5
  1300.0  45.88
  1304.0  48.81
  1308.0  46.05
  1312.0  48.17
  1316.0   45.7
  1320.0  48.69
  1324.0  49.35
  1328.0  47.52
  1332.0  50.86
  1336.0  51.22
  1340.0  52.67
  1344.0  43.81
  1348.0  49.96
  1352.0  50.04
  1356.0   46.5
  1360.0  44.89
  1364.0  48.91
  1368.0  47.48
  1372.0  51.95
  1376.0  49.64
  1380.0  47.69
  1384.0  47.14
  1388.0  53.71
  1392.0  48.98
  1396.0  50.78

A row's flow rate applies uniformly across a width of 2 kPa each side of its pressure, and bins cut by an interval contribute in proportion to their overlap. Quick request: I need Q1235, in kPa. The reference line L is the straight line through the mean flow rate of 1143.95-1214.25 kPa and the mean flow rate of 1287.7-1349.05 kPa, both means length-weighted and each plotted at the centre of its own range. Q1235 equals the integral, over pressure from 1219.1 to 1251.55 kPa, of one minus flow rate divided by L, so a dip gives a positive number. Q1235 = 4.0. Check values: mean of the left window 49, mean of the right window 46.3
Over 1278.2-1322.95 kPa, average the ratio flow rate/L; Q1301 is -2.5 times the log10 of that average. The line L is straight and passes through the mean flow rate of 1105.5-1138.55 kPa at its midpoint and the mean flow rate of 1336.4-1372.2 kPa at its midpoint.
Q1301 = 0.18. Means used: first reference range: 43.4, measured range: 40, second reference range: 48.4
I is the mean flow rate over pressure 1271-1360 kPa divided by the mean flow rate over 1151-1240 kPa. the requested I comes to 0.92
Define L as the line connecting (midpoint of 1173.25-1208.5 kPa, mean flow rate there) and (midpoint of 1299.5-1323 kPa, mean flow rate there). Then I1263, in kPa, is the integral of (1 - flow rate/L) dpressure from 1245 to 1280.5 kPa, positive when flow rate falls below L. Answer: 4.0 kPa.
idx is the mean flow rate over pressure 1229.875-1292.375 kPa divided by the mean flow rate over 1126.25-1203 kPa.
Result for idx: 0.87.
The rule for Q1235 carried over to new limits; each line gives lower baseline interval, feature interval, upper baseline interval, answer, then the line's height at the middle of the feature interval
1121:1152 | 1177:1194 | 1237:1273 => -2.51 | 41.3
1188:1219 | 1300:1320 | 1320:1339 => 1.05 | 49.8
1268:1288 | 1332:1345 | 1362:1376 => -2.00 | 43.3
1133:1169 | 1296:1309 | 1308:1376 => 0.34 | 47.7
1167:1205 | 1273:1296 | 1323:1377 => 8.75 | 48.6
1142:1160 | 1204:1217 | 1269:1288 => -3.81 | 40.3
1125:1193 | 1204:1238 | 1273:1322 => -3.30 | 41.8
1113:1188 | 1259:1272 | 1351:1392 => 0.47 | 46.9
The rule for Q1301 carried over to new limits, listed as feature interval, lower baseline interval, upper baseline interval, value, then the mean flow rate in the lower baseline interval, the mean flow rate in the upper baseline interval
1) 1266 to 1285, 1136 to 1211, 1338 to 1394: 0.407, 47.5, 48.8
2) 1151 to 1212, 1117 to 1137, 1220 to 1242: -0.239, 37.6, 40.2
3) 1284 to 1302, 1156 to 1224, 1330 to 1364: 0.318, 48.7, 48.8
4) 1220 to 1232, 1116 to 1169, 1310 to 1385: 0.072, 43.3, 48.6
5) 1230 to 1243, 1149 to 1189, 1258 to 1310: 0.122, 48.1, 38.8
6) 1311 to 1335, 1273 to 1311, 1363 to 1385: -0.176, 36.6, 48.9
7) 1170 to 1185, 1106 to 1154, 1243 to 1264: -0.061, 44.3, 46.6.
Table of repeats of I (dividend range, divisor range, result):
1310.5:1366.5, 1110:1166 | 1.10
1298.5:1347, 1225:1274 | 1.12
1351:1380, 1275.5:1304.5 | 1.40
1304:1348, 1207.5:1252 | 1.09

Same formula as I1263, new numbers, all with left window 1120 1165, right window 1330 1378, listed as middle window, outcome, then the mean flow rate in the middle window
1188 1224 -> -4.5 kPa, 49.5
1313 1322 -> 0.1 kPa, 47.3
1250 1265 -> -0.5 kPa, 47.1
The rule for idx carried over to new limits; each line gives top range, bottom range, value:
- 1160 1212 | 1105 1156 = 1.09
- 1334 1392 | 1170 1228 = 1.01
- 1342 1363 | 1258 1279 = 1.15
